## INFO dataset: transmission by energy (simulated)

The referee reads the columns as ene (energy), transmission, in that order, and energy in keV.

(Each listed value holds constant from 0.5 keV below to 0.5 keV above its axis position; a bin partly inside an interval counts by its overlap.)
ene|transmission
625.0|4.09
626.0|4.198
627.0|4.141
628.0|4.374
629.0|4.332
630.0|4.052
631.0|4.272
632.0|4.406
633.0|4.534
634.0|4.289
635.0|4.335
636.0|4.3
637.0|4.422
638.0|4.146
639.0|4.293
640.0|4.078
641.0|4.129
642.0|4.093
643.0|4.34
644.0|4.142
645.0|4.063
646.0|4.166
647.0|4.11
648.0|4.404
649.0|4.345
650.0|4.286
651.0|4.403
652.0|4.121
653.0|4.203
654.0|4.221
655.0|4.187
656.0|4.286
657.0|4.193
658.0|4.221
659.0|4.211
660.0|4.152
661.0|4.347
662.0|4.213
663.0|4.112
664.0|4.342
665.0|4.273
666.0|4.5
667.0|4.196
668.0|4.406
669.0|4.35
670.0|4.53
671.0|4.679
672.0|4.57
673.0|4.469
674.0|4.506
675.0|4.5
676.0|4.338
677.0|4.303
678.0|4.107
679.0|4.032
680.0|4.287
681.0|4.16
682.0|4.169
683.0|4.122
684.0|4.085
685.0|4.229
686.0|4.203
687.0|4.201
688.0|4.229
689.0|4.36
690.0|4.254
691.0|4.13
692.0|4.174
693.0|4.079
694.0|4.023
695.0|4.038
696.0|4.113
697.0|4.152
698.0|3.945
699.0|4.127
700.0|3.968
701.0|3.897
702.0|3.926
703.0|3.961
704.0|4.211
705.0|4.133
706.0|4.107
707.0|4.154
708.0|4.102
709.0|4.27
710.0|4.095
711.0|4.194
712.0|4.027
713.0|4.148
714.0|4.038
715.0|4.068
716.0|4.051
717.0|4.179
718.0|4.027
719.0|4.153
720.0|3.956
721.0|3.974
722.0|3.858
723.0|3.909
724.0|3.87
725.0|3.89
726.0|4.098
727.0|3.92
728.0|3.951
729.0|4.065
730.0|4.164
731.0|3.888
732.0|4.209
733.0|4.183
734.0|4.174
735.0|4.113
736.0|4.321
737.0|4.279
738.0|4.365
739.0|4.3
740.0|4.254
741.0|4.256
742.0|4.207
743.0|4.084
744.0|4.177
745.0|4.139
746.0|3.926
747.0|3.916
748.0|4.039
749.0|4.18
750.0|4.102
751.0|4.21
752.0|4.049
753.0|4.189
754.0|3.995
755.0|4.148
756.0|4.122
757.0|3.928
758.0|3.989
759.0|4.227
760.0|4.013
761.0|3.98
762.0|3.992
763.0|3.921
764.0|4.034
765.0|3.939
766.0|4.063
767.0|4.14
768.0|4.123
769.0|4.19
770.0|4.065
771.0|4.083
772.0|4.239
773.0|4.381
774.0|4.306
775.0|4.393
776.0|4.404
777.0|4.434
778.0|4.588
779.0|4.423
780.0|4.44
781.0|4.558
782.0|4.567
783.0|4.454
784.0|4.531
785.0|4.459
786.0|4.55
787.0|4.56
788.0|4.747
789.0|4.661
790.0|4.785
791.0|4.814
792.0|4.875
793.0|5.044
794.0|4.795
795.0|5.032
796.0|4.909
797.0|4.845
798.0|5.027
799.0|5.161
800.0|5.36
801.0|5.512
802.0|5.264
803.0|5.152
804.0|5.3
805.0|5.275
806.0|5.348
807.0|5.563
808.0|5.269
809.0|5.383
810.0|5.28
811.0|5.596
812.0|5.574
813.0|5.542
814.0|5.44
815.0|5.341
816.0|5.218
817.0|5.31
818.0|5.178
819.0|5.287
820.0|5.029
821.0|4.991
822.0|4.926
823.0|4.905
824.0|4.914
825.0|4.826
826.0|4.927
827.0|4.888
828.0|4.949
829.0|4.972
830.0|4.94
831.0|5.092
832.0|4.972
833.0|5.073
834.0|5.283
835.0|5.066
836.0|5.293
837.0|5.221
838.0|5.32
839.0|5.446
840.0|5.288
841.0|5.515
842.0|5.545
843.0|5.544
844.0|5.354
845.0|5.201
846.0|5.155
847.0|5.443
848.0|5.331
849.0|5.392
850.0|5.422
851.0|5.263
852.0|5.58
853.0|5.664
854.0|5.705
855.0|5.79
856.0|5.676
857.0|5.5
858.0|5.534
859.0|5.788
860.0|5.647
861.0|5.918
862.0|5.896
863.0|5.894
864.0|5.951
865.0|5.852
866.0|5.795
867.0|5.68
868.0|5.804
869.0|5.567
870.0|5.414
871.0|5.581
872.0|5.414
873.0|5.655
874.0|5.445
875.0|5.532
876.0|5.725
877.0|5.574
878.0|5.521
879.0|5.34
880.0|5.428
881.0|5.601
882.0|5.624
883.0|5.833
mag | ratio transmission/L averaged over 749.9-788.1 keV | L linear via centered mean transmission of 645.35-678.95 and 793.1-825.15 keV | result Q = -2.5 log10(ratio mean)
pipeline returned 0.171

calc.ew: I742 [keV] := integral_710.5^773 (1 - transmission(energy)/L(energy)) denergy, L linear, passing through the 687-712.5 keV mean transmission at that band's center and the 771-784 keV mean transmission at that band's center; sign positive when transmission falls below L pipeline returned 2.8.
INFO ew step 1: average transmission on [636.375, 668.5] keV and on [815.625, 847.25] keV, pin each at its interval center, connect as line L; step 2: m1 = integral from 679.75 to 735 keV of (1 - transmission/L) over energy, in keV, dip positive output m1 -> 5.25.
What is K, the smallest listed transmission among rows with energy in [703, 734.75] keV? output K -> 3.858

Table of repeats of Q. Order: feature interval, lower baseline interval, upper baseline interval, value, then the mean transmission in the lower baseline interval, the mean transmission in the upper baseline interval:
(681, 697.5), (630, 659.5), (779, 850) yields 0.077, 4.24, 5.09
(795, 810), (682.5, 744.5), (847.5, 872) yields -0.040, 4.11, 5.65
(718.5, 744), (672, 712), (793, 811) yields 0.111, 4.17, 5.21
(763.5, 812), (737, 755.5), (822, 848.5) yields -0.024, 4.14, 5.17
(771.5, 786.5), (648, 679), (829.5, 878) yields 0.134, 4.32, 5.49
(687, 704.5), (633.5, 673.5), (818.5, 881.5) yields 0.107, 4.28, 5.4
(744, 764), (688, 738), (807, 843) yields 0.110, 4.08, 5.2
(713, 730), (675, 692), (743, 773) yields 0.035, 4.21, 4.08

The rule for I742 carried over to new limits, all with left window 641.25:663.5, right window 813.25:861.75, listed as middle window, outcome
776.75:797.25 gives 1.4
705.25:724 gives 2.1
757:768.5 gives 2.0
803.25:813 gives -0.5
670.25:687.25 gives 0.3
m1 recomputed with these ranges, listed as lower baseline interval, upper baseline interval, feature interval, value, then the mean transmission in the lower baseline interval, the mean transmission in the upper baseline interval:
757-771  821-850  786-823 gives -3.6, 4.05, 5.17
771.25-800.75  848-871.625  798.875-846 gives -0.7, 4.67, 5.66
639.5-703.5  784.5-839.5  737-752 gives 1.7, 4.22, 5.1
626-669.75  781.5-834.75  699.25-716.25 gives 1.8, 4.26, 5.05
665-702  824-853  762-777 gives 1.9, 4.23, 5.23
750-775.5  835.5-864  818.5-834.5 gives 0.4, 4.11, 5.52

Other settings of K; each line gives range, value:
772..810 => 4.239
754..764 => 3.921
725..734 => 3.888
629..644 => 4.052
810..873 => 4.826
